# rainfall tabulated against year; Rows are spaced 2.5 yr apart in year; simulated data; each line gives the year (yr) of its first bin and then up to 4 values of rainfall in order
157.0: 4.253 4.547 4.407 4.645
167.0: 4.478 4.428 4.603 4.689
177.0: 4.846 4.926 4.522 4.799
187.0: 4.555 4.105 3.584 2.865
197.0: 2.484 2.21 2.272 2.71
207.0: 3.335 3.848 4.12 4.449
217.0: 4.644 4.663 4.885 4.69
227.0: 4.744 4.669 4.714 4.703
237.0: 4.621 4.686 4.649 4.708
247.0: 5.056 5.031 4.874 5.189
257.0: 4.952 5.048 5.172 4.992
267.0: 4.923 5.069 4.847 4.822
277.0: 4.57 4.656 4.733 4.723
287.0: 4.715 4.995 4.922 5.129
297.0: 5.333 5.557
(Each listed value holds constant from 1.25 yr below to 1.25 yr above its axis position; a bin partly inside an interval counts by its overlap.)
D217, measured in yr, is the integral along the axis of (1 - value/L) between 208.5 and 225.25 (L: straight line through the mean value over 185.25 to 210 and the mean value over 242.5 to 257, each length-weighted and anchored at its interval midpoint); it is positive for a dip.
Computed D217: -2.7 yr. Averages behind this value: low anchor 3.21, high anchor 4.95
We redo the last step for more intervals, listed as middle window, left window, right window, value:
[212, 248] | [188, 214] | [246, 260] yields -4.2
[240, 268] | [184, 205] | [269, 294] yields -4.2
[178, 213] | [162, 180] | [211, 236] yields 7.8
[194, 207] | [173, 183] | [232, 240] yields 5.9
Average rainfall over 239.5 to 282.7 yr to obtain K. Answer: 4.9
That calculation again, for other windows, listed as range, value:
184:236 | 3.95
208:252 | 4.64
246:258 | 5.02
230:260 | 4.84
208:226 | 4.46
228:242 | 4.68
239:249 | 4.8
